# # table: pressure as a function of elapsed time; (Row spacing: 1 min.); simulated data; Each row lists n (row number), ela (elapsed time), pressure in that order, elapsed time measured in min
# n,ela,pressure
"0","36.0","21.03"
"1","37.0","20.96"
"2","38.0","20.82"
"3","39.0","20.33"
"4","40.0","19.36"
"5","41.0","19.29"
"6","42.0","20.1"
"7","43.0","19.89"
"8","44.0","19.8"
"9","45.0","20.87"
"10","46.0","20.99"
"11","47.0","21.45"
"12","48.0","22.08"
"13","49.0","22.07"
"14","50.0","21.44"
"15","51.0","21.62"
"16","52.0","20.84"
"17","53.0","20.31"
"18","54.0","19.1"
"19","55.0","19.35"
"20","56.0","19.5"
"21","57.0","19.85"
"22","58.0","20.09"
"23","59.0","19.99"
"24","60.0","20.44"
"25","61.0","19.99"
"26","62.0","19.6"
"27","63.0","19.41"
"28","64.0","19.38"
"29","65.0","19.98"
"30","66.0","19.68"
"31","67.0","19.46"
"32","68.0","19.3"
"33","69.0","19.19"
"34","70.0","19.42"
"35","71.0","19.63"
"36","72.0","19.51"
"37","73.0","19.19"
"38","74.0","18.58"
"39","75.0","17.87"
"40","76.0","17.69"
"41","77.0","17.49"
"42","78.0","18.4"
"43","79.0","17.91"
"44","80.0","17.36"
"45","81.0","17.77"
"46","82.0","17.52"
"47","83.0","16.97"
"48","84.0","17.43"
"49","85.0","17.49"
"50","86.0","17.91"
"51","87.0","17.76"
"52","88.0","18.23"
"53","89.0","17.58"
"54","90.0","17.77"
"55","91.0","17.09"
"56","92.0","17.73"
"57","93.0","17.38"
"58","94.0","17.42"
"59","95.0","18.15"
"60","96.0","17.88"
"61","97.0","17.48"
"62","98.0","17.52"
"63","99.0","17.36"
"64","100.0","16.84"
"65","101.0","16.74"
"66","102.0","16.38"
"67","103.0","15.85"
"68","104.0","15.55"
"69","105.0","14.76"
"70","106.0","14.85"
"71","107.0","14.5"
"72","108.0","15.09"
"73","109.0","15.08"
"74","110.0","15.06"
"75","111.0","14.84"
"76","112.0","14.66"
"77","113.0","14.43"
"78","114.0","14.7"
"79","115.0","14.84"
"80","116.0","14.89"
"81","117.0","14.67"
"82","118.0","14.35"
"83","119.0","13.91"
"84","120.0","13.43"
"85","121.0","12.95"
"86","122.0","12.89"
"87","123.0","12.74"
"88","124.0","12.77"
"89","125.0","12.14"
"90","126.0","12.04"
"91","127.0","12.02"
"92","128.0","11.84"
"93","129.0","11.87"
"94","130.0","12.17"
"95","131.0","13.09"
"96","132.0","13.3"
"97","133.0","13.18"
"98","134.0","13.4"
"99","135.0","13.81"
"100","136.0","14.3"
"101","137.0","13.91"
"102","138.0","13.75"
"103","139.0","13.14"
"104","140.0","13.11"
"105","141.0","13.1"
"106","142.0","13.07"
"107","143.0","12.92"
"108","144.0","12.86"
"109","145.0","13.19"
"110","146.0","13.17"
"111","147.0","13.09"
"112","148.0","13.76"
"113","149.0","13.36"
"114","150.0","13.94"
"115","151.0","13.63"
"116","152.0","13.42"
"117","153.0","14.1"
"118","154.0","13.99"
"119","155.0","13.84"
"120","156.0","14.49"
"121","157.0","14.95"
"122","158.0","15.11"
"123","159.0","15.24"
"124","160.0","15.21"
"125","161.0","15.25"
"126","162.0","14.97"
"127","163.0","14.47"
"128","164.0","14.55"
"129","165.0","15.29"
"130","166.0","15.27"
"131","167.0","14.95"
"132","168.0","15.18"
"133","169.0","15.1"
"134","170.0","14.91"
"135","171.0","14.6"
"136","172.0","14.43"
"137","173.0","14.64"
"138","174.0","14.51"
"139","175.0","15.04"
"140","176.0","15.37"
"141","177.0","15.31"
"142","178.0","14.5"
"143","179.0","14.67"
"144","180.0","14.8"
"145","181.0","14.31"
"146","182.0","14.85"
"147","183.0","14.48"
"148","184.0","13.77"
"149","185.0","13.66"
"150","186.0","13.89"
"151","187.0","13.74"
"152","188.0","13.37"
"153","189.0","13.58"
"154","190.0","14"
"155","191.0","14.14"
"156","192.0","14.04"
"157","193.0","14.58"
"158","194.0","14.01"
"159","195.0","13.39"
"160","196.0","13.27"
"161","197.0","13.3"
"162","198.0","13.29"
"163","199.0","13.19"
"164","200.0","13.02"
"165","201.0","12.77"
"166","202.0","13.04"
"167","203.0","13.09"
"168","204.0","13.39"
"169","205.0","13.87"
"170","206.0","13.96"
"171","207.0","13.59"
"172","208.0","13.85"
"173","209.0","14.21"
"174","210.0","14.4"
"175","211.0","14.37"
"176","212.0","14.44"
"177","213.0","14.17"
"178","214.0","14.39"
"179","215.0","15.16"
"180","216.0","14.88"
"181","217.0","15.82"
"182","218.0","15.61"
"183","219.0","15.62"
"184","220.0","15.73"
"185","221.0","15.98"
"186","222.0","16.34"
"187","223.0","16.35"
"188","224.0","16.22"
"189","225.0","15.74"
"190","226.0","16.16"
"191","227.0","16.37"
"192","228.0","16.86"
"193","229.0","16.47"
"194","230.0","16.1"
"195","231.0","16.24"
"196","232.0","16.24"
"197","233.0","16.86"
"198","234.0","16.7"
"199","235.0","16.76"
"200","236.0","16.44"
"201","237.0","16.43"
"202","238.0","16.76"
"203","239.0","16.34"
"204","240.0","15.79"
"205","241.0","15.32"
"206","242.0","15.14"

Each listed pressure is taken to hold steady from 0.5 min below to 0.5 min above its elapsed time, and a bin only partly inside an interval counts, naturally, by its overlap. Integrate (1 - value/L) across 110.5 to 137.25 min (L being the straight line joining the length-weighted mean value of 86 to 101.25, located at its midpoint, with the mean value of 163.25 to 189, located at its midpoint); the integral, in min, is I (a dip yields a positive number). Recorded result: 4.9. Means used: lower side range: 17.6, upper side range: 14.6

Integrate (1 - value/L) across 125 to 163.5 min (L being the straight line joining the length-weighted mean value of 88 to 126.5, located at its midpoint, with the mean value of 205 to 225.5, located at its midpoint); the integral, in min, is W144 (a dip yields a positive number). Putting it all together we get 4.3 min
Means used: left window 15.4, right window 15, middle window 13.6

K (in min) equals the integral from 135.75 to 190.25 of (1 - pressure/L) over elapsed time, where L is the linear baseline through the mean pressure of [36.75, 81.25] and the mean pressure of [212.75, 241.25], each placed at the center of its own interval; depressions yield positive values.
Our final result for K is 10.0 min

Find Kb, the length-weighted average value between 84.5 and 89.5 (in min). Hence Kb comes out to 17.8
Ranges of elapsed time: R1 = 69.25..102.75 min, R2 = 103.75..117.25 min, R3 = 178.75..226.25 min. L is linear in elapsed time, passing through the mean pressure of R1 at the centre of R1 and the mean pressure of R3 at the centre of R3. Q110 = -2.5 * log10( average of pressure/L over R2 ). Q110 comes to 0.15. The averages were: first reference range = 17.8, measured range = 14.8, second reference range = 14.3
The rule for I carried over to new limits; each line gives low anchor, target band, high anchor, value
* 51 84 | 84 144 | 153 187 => 8.0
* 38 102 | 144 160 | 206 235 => 2.9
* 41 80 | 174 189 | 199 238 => 1.7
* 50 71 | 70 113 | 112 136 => -1.1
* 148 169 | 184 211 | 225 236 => 3.3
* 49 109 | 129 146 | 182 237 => 3.5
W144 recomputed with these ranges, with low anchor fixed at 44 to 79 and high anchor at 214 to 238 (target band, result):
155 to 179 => 3.5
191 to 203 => 2.4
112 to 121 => 2.0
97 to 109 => 1.8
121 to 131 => 3.3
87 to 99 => 0.9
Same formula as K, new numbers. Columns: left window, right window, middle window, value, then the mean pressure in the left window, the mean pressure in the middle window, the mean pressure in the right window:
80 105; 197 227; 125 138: 2.8 min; 17.3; 12.9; 14.6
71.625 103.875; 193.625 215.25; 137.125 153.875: 2.5 min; 17.6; 13.4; 13.7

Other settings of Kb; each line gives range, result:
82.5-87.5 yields 17.5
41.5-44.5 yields 19.9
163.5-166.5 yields 15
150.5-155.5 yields 13.8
